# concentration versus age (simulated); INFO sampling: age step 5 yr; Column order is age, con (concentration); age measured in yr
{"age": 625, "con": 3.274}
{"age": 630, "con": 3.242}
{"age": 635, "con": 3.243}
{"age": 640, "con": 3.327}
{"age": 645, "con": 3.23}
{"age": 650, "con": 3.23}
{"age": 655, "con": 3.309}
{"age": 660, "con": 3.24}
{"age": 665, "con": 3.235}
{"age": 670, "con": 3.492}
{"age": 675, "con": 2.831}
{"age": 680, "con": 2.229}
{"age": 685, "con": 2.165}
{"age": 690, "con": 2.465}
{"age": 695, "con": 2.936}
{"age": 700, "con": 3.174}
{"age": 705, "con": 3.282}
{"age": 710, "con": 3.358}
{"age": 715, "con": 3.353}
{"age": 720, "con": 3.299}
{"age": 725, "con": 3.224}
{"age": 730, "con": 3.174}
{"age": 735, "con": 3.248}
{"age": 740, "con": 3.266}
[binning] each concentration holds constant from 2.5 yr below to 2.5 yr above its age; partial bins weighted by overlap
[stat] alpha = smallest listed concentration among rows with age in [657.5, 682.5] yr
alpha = 2.229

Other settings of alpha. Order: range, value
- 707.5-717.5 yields 3.353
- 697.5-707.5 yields 3.174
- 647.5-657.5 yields 3.23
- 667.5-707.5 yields 2.165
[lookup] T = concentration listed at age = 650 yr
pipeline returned 3.23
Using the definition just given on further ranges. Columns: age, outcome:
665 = 3.235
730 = 3.174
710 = 3.358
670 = 3.492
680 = 2.229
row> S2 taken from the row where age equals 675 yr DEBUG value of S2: 2.831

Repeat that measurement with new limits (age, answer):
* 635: 3.243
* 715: 3.353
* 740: 3.266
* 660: 3.24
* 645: 3.23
